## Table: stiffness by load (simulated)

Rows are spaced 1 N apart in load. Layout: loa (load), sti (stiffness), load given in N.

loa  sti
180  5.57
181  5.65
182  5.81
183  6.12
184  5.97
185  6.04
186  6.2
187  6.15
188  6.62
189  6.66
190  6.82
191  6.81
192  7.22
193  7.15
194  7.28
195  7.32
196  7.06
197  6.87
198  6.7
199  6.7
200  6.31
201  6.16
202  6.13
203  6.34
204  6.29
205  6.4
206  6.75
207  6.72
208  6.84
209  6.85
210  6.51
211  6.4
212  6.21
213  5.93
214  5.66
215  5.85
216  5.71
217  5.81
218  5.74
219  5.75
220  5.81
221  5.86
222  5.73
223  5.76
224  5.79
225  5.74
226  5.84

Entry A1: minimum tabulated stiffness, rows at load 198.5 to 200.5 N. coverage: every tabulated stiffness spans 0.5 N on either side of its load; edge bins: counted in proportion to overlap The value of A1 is 6.31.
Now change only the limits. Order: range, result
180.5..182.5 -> 5.65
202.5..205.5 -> 6.29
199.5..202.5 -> 6.13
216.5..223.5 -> 5.73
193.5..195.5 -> 7.28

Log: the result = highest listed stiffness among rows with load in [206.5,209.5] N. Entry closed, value 6.85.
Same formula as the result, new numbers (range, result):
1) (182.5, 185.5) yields 6.12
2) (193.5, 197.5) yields 7.32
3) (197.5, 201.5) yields 6.7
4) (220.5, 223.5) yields 5.86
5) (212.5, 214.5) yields 5.93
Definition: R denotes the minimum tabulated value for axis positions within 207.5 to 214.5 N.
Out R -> 5.66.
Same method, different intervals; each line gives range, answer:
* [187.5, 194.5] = 6.62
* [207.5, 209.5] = 6.84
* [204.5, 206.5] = 6.4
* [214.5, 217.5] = 5.71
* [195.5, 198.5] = 6.7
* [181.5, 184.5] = 5.81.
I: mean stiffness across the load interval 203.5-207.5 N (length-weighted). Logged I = 6.54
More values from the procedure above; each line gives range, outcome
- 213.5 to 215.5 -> 5.75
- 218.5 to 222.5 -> 5.79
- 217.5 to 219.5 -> 5.75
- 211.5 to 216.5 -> 5.87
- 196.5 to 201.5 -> 6.55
